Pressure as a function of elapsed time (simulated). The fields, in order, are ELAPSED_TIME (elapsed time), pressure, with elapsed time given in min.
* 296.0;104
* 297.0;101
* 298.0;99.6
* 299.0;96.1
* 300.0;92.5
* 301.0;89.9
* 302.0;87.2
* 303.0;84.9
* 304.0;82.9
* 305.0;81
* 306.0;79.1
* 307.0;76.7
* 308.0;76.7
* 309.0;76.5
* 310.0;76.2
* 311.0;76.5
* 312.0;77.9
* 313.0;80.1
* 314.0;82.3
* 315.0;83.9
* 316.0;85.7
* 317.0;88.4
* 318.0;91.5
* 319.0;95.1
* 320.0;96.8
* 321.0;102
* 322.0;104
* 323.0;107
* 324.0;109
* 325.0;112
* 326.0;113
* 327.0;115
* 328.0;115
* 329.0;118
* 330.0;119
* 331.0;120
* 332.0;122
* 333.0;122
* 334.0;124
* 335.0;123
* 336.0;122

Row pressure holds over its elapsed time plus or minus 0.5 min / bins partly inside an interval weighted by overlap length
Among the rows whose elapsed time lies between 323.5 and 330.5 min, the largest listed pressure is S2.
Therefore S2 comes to 119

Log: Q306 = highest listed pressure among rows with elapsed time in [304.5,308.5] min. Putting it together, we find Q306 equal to 81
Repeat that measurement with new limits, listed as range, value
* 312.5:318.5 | 91.5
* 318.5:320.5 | 96.8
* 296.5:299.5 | 101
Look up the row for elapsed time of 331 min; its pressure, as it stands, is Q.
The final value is 120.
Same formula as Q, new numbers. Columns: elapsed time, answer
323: 107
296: 104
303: 84.9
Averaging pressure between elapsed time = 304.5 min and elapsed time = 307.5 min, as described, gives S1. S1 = 78.9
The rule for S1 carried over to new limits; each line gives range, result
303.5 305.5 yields 82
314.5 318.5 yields 87.4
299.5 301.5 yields 91.2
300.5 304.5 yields 86.2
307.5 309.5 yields 76.6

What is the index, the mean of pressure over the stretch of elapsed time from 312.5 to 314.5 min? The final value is 81.2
